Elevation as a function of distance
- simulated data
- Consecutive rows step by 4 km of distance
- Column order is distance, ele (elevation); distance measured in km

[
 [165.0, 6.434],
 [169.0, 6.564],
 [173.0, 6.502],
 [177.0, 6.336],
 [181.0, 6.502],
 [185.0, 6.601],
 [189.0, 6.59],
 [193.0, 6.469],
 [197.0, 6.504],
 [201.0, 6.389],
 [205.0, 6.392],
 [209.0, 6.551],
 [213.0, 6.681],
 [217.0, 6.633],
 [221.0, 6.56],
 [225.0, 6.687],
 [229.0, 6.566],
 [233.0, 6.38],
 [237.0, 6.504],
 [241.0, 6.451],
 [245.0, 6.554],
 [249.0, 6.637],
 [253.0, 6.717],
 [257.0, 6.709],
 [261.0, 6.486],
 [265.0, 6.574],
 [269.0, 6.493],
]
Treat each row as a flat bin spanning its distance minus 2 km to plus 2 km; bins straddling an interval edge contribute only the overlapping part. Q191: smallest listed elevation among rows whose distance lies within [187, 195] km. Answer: 6.469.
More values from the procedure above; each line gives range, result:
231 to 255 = 6.38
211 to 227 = 6.56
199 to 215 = 6.389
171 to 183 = 6.336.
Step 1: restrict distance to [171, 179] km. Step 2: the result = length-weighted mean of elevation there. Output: 6.42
